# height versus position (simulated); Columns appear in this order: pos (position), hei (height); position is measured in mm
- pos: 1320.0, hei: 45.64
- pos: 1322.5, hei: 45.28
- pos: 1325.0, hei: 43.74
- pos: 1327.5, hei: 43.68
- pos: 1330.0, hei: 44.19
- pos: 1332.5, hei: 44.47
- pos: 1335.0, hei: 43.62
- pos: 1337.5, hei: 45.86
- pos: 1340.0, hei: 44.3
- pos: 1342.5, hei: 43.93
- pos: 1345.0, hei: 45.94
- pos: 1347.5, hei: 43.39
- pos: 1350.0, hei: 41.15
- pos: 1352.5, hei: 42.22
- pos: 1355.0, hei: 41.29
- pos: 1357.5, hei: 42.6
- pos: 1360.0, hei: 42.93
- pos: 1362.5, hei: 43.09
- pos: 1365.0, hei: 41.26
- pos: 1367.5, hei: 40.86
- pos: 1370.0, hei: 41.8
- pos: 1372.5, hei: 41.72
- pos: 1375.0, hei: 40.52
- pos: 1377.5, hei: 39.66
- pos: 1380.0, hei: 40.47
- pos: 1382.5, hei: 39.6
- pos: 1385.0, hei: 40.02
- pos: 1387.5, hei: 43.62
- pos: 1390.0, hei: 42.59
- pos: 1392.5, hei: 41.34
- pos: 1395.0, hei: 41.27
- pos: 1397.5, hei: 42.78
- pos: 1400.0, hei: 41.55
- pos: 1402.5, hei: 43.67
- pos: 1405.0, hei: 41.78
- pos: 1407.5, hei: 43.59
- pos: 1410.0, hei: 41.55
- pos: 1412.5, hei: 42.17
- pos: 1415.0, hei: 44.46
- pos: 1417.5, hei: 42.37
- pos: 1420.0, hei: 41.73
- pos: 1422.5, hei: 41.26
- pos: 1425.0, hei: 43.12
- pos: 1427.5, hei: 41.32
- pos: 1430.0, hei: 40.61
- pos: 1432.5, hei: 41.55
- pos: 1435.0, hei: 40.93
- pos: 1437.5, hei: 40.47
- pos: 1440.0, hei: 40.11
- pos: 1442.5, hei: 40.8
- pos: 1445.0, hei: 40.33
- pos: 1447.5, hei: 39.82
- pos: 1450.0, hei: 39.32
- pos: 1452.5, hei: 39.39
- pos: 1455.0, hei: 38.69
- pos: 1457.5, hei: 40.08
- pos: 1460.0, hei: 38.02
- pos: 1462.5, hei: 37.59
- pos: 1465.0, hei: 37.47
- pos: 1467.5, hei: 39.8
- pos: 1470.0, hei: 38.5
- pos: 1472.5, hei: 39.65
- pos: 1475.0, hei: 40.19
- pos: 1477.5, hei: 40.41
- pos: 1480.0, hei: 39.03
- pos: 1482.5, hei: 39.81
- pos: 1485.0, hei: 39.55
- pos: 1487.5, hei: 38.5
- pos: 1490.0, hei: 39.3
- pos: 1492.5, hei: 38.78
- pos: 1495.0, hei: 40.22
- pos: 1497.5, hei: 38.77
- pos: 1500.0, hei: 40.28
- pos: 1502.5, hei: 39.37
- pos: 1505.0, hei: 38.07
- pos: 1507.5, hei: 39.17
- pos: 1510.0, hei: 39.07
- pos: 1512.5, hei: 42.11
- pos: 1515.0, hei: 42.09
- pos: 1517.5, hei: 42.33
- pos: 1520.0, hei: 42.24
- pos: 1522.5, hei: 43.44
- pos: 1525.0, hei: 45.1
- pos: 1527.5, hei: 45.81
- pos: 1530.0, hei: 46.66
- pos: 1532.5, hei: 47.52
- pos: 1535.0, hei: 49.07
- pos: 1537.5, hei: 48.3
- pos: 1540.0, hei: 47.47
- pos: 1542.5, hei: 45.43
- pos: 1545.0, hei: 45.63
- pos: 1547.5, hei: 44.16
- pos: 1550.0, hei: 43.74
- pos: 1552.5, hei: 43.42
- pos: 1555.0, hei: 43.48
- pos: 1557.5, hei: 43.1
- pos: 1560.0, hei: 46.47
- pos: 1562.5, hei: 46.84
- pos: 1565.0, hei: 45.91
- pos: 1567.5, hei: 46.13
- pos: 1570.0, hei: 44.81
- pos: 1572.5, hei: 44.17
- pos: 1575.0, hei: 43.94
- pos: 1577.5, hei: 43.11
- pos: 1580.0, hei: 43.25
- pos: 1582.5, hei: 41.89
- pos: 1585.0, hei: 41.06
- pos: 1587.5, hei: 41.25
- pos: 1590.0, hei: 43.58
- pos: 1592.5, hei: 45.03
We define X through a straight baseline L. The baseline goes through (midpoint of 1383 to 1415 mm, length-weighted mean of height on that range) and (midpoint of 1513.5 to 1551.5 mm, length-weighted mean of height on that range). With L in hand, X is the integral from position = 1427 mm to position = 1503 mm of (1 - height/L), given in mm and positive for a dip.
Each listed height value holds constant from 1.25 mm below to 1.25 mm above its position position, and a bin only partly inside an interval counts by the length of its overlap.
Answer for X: 7.1 mm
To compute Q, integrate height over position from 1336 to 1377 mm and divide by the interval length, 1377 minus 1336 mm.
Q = 42.6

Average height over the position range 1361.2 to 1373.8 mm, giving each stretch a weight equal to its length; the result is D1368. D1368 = 41.7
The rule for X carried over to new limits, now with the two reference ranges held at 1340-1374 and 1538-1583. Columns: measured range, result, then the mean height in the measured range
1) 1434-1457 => 1.9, 40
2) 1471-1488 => 1.6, 39.6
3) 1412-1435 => 0.7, 42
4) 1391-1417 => 0.4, 42.4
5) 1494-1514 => 2.0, 39.7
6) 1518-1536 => -0.5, 45.5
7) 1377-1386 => 0.6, 40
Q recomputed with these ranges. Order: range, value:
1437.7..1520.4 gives 39.6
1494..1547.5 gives 43.3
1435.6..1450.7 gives 40.2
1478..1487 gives 39.5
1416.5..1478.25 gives 40.1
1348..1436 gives 41.8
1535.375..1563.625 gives 45.4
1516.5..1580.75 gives 45.1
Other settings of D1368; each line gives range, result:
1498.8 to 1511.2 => 39.2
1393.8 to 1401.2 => 41.9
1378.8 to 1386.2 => 40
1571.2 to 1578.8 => 43.7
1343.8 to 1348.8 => 44.6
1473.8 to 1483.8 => 39.9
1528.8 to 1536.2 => 47.7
